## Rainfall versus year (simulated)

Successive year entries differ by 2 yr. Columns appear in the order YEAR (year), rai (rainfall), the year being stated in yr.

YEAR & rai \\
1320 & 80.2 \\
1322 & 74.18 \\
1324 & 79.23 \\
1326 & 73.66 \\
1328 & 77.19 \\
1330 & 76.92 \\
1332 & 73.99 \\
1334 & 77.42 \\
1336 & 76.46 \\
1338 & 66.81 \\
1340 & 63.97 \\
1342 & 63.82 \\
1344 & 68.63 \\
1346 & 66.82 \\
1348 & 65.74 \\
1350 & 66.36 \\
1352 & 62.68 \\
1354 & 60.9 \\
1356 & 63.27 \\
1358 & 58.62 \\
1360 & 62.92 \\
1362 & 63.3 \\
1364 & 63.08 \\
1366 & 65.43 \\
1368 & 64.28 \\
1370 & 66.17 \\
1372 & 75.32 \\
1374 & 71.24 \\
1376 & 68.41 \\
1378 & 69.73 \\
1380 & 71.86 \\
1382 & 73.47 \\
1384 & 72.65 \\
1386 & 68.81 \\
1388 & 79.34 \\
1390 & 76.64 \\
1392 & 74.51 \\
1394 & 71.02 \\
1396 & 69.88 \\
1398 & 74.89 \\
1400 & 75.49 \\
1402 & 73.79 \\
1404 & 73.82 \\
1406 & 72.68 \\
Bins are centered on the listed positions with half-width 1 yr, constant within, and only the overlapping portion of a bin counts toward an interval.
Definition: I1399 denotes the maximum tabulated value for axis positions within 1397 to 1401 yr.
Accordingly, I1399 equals 75.49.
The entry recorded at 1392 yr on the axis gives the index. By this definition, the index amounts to 74.51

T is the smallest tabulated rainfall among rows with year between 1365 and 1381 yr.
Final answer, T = 64.28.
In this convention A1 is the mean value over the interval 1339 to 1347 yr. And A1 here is 65.8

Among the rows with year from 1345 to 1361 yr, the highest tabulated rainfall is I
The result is 66.82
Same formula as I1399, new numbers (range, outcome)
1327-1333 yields 77.19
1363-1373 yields 75.32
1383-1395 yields 79.34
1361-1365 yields 63.3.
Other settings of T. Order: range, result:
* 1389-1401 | 69.88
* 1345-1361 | 58.62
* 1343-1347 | 66.82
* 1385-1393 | 68.81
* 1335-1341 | 63.97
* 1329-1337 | 73.99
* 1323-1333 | 73.66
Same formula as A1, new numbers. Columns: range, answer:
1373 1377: 69.8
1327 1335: 76.4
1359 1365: 63.1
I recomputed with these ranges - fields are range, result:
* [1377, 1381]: 71.86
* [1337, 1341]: 66.81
